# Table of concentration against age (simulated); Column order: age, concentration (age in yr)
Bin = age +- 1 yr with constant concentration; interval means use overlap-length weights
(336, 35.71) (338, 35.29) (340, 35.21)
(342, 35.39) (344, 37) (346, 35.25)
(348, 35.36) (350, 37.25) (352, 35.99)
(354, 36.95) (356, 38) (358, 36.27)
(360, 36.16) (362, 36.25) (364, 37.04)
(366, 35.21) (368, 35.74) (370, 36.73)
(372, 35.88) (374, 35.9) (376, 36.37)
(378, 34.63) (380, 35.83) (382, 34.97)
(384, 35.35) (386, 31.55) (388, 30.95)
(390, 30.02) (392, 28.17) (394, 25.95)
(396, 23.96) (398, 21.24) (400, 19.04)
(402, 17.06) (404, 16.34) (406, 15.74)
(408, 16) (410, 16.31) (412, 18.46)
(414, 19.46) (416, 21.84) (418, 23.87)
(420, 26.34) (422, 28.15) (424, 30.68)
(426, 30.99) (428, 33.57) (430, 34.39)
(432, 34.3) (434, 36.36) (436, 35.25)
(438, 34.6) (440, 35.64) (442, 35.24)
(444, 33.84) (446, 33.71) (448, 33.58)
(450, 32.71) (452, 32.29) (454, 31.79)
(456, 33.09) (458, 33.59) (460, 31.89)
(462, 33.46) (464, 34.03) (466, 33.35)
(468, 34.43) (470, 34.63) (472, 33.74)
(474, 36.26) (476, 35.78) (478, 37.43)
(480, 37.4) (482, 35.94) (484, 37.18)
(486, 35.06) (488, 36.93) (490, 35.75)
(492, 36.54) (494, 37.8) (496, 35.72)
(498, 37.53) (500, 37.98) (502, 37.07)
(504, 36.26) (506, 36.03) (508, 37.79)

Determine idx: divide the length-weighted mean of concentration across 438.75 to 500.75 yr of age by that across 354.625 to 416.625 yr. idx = 1.2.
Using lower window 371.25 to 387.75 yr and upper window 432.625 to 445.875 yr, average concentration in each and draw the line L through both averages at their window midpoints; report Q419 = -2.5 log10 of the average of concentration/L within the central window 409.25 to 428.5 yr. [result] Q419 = 0.37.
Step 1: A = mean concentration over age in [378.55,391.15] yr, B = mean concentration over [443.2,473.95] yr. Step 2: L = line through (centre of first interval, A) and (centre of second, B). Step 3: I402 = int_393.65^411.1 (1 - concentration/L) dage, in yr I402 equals 7.6 yr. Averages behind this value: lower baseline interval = 33.1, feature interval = 18.8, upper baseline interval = 33.4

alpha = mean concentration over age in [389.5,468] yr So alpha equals 28.4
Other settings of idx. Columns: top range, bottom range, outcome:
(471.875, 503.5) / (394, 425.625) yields 1.72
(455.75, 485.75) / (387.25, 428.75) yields 1.49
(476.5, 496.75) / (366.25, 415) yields 1.34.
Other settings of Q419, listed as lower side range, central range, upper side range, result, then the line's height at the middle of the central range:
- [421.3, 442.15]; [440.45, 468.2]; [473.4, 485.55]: 0.05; 35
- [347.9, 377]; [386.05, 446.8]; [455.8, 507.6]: 0.31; 36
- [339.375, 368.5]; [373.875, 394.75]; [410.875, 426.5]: -0.06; 30.8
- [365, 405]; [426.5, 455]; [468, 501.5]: -0.02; 33.5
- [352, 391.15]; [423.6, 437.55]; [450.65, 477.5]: 0.02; 34.3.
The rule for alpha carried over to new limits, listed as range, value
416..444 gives 31.9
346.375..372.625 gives 36.4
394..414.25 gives 18.7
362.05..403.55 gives 31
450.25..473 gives 33.3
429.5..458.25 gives 34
